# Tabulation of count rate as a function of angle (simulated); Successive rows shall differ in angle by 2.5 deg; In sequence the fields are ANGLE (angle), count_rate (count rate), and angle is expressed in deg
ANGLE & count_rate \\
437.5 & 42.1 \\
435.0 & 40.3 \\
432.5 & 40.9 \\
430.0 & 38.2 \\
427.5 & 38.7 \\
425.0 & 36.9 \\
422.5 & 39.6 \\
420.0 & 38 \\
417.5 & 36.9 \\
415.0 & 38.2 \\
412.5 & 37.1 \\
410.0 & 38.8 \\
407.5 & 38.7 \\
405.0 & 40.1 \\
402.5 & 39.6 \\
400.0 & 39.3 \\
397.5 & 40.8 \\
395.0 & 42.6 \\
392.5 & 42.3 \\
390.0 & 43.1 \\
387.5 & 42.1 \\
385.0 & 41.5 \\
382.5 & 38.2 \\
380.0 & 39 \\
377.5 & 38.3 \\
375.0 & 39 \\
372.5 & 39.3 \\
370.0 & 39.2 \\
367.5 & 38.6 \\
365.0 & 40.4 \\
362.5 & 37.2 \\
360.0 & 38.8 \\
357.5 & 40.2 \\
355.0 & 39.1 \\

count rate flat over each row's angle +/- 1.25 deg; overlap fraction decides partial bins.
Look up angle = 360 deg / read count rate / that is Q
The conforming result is 38.8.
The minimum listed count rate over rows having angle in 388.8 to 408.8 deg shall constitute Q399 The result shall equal 38.7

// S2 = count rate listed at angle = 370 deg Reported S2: 39.2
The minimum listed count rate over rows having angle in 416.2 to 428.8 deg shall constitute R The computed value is 36.9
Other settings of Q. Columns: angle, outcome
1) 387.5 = 42.1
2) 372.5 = 39.3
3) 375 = 39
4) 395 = 42.6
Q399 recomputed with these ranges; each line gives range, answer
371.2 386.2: 38.2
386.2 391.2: 42.1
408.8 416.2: 37.1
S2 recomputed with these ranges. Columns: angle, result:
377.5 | 38.3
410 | 38.8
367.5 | 38.6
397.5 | 40.8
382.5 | 38.2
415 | 38.2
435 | 40.3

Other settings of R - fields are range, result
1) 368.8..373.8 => 39.2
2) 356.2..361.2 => 38.8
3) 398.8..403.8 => 39.3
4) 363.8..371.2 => 38.6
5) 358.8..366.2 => 37.2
